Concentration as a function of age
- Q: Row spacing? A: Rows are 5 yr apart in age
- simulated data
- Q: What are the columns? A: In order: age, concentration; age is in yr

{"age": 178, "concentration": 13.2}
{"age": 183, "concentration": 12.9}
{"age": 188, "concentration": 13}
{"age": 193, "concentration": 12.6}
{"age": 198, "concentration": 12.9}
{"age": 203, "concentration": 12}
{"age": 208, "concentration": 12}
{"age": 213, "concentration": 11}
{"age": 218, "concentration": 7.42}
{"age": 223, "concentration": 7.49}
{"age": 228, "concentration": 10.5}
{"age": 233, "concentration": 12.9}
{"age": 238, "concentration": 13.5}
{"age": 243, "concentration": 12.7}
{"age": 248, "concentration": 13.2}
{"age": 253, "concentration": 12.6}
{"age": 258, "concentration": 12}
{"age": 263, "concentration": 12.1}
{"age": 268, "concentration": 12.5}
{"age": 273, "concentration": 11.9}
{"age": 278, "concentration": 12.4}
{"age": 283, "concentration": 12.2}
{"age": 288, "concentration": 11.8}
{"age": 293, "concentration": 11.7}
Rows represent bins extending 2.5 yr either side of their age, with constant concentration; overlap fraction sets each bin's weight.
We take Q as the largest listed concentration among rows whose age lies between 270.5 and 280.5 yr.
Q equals 12.4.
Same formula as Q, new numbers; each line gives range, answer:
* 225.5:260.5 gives 13.5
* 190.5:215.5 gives 12.9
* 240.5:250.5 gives 13.2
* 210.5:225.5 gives 11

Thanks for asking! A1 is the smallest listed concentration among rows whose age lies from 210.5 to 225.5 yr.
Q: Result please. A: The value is 7.42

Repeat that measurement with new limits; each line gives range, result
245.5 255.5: 12.6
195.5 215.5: 11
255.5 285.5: 11.9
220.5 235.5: 7.49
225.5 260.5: 10.5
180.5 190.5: 12.9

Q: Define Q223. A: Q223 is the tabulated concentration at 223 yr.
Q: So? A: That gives 7.49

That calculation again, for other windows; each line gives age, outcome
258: 12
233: 12.9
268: 12.5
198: 12.9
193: 12.6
